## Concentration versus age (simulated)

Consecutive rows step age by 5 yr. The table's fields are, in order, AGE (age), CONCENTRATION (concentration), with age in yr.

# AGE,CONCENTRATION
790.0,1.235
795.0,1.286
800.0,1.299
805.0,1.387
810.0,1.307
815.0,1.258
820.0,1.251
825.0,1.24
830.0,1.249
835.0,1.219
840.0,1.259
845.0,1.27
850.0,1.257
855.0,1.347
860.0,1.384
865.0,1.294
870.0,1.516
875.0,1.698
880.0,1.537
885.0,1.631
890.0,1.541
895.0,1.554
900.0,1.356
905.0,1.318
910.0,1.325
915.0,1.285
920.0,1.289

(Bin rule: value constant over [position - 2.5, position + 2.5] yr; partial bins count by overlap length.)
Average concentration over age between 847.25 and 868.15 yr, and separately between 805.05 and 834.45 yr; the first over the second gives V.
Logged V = 1.0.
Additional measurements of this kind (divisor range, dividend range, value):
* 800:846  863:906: 1.18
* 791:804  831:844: 0.96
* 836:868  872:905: 1.18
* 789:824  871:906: 1.19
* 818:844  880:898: 1.26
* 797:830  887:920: 1.08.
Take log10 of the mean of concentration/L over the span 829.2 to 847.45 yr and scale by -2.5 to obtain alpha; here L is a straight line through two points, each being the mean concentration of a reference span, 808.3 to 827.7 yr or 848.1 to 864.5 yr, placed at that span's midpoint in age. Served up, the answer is 0.040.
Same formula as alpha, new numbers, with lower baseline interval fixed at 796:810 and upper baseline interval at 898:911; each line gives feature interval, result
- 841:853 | 0.05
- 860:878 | -0.12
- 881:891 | -0.19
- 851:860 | -0.01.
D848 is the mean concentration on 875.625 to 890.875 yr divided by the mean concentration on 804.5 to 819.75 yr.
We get 1.2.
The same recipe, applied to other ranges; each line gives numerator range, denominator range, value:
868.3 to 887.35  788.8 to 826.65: 1.24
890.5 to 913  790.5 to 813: 1.07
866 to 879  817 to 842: 1.26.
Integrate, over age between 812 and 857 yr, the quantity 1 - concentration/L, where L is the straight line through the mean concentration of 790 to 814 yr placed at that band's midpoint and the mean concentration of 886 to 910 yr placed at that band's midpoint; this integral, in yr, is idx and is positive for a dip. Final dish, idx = 3.1 yr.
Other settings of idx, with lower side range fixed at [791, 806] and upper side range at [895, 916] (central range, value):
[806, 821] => 0.3 yr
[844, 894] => -4.4 yr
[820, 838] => 1.1 yr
